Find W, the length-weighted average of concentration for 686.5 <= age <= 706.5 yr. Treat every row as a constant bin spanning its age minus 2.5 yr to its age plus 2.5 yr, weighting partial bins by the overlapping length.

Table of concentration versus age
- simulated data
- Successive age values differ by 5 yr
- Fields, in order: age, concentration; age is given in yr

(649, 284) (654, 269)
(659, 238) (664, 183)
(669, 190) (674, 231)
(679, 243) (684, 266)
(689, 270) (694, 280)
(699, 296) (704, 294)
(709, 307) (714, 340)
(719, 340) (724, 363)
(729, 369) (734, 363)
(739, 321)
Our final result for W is 285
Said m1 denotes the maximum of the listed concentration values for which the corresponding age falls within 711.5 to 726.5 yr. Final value 363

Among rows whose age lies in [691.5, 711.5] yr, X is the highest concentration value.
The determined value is 307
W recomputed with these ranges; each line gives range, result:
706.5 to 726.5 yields 338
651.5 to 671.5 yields 220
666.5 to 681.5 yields 221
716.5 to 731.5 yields 357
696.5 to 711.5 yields 299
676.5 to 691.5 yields 260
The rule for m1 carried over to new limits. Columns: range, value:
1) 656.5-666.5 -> 238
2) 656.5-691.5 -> 270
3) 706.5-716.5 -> 340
